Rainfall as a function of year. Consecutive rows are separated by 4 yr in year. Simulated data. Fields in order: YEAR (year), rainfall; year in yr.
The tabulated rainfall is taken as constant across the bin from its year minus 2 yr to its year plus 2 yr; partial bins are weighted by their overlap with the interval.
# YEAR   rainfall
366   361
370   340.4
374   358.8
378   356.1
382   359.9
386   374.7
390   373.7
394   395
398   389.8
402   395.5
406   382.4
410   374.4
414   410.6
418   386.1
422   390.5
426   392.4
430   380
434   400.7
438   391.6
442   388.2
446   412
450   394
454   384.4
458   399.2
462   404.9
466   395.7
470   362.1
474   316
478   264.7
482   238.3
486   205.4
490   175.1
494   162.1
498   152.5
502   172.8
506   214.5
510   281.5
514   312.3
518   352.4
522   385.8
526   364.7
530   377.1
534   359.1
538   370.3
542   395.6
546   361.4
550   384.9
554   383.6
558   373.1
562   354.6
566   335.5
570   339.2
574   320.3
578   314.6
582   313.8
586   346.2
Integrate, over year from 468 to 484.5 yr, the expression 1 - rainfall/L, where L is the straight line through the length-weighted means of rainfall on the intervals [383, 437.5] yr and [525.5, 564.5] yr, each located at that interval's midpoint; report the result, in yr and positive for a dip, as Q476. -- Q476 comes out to 3.8 yr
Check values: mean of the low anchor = 388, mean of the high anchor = 372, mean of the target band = 293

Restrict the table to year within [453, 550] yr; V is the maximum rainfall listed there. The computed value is 404.9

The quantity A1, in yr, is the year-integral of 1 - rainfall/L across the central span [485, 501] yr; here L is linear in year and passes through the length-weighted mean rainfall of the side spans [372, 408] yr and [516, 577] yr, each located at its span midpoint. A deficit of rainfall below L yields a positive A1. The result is 8.52 yr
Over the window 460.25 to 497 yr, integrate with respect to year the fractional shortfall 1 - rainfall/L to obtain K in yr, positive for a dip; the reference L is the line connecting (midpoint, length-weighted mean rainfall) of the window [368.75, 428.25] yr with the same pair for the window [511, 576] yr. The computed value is 9.2 yr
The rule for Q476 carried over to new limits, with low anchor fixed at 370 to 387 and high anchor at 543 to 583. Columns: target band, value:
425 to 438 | -1.3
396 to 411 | -1.2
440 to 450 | -1.2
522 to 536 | -0.7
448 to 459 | -1.1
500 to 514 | 4.6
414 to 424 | -1.0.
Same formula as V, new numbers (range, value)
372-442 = 410.6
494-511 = 281.5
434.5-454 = 412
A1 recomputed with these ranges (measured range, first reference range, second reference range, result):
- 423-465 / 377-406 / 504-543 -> -3.62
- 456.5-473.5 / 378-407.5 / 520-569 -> -0.39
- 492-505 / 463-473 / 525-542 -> 7.20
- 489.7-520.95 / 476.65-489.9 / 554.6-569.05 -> 3.60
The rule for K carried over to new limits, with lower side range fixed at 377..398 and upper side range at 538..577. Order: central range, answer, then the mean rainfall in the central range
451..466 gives -1.1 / 396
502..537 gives 3.9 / 323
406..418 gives -0.6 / 390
